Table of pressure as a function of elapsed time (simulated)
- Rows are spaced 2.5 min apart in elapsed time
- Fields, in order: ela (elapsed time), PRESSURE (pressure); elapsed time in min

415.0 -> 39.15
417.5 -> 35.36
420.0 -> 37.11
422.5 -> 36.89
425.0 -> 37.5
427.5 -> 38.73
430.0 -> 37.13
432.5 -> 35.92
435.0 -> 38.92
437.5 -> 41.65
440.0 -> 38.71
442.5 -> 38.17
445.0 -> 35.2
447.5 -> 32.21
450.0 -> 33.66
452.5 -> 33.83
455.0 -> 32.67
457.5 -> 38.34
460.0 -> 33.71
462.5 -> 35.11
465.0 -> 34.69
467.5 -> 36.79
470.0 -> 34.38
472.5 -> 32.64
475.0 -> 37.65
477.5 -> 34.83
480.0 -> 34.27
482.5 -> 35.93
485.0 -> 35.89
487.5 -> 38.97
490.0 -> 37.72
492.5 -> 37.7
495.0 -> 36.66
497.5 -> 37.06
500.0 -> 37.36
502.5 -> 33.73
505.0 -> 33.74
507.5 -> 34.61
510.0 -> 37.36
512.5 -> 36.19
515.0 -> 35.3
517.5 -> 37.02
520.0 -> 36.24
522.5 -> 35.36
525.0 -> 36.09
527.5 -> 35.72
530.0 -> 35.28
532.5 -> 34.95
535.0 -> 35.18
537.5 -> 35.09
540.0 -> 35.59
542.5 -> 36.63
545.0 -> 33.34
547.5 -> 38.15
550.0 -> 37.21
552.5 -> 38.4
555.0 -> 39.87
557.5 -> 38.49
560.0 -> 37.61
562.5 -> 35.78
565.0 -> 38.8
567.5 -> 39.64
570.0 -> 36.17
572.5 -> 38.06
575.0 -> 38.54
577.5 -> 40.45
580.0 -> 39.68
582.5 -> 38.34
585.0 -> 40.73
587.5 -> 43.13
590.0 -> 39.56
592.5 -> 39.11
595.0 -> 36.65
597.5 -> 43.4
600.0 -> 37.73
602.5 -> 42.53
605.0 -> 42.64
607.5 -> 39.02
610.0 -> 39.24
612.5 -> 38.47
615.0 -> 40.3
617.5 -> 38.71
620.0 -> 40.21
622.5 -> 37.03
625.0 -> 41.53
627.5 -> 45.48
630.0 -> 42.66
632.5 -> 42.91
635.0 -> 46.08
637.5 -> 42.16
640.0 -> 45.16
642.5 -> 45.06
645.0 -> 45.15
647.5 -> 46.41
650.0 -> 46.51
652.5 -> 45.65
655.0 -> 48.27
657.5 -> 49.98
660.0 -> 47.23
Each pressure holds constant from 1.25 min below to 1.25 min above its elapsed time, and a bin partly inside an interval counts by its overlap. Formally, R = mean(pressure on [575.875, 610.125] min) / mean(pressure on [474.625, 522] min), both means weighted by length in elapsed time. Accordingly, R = 1.1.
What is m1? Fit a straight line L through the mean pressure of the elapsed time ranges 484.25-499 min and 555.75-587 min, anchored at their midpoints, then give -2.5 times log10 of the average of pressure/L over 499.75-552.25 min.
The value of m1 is 0.06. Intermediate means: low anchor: 37.4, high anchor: 38.7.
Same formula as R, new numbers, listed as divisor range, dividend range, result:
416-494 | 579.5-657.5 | 1.16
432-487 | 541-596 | 1.07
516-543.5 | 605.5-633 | 1.13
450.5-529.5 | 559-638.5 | 1.12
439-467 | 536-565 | 1.05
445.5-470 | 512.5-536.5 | 1.03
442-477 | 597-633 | 1.17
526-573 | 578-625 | 1.08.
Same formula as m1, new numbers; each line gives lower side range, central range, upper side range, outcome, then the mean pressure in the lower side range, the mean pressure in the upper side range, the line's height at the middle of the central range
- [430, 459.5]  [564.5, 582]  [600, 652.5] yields 0.050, 36.3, 42.3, 40.6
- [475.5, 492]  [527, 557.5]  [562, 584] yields 0.041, 36.4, 38.5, 37.8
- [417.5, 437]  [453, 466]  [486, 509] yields 0.065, 37.5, 36.4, 37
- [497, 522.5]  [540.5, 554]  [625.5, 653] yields 0.048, 35.8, 44.7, 38.4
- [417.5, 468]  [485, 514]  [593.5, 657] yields 0.052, 36.3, 42.4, 38.2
